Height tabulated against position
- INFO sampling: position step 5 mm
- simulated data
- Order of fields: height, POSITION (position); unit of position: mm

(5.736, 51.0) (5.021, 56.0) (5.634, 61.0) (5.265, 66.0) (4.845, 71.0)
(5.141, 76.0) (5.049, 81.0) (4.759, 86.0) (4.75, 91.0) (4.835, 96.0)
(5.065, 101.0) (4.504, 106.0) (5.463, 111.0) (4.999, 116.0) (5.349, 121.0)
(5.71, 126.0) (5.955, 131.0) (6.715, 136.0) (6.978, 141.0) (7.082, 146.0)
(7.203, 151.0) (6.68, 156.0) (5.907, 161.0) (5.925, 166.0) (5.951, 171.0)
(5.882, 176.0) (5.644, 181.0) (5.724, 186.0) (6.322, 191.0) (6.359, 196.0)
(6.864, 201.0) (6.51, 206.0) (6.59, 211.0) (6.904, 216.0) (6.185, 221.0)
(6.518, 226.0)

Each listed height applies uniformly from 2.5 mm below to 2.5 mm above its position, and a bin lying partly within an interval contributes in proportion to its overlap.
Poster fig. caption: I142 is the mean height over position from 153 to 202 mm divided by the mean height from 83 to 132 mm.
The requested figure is 1.20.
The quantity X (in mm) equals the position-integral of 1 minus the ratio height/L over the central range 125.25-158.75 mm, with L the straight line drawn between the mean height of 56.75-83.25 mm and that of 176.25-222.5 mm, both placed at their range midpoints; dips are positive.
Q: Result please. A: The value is -4.8 mm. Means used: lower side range 5.18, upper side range 6.33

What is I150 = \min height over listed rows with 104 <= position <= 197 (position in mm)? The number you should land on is 4.504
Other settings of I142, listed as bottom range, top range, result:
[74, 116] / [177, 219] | 1.28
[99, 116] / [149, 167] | 1.29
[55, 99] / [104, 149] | 1.17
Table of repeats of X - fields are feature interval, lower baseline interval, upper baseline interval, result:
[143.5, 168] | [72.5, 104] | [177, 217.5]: -3.3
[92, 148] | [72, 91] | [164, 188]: -3.6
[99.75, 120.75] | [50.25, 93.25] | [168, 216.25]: 1.7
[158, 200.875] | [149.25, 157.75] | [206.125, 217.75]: 5.1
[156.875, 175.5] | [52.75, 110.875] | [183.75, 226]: 0.0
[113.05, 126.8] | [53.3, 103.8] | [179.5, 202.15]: 0.4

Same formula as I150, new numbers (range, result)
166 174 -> 5.925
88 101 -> 4.75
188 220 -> 6.322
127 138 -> 5.955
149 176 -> 5.882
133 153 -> 6.715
